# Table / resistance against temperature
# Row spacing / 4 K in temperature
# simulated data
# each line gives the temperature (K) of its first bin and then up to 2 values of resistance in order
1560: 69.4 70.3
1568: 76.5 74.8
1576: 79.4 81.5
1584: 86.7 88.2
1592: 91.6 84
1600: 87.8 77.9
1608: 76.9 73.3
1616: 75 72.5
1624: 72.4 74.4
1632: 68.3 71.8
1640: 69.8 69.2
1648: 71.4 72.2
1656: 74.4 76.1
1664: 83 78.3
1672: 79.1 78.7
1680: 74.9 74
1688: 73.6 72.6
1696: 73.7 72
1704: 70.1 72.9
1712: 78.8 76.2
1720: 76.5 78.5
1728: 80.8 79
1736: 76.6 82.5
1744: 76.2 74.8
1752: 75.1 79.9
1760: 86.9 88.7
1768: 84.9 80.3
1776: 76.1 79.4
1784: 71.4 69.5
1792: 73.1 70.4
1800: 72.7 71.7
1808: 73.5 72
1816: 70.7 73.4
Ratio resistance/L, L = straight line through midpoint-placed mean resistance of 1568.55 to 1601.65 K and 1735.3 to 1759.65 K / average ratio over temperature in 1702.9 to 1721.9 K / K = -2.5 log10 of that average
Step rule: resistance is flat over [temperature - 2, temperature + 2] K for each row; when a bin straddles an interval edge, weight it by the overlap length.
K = 0.06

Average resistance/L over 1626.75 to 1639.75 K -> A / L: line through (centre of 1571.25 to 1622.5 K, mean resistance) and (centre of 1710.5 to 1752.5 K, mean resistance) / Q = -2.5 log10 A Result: 0.13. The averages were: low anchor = 80.8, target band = 71.1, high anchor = 77.8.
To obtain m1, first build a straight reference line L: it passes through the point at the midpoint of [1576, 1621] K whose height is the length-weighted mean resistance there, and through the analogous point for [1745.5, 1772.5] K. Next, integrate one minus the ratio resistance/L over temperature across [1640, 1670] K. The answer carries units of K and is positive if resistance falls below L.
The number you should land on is 2.5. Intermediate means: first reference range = 81.5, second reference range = 81.5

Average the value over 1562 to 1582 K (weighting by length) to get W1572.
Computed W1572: 76.5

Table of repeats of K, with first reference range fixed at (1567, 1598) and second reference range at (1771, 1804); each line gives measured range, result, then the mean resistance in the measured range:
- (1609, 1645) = 0.13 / 72.1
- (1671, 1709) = 0.06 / 74.1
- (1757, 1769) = -0.16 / 86.4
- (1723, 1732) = -0.04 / 79.6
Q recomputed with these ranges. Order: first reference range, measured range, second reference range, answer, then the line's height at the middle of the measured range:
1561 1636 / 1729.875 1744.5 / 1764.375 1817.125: -0.044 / 75.7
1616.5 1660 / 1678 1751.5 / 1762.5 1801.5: -0.019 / 74.4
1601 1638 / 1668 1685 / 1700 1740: -0.022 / 75.5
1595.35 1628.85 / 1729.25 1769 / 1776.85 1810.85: -0.092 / 73.8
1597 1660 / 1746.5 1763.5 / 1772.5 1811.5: -0.094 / 73.5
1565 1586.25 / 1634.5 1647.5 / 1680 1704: 0.082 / 75.9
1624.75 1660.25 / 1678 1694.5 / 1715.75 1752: 0.013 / 74.7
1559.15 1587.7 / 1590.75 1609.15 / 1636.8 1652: -0.116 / 75.2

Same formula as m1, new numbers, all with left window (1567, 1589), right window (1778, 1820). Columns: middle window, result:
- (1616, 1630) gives 1.05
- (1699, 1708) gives 0.57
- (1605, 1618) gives 0.73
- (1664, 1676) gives -0.30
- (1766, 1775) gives -1.01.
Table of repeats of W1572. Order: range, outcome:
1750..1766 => 82.7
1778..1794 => 73.3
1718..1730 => 78.6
